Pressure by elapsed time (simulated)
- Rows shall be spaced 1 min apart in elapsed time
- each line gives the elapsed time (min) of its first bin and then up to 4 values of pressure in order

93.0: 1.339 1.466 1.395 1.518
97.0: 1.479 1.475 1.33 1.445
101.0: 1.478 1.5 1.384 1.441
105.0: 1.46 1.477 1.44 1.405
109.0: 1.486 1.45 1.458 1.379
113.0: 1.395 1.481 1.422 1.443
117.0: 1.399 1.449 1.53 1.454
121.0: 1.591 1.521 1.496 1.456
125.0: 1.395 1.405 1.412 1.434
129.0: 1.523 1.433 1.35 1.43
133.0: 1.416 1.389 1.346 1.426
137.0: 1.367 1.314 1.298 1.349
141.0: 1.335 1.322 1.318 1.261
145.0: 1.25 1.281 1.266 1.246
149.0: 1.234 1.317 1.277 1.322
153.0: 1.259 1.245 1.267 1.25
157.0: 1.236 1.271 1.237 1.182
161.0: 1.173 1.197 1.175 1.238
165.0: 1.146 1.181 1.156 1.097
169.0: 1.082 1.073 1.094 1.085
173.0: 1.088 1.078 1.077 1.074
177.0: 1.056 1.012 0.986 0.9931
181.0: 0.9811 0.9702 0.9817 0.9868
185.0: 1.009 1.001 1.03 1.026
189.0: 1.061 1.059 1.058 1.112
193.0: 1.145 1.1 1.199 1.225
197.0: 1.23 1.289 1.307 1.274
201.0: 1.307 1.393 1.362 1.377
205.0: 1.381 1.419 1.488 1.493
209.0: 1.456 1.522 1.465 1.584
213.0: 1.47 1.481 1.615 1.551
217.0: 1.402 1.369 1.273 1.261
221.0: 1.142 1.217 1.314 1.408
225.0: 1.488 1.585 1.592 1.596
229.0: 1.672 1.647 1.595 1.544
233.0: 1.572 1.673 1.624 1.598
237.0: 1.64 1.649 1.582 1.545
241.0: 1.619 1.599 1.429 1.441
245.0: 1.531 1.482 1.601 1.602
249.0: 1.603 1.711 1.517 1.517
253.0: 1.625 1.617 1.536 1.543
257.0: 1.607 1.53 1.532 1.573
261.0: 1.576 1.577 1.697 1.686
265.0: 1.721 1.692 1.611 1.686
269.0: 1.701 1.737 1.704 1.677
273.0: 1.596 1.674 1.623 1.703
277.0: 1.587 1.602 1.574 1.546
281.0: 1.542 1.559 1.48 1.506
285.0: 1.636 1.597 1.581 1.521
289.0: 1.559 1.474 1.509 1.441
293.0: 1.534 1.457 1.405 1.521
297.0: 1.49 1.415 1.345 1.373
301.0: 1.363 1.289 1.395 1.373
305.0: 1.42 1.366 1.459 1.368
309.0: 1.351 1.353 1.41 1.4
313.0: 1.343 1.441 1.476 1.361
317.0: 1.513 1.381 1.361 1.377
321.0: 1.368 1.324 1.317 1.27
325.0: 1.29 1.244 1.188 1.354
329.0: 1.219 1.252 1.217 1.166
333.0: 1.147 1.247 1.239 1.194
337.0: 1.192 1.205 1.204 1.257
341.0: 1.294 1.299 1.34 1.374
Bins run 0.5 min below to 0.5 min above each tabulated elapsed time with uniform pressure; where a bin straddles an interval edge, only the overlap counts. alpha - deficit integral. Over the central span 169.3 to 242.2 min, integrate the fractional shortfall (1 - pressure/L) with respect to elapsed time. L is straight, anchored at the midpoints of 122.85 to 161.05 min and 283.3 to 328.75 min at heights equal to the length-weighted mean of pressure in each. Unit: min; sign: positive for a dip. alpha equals 2.4 min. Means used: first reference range 1.33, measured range 1.32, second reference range 1.41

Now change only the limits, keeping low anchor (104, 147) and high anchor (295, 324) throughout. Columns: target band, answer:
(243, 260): -2.0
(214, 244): -2.4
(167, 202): 7.6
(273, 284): -1.5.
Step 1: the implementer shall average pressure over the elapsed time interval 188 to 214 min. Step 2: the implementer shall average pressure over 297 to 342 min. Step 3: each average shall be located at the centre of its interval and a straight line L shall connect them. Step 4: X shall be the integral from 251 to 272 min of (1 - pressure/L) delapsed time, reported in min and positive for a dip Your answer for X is -4.9 min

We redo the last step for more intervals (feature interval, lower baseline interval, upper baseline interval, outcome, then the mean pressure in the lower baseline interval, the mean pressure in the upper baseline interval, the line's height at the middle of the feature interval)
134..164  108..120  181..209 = 1.3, 1.44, 1.2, 1.34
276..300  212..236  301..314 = -1.9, 1.49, 1.38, 1.4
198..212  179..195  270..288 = -3.1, 1.04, 1.6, 1.15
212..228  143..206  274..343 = -2.3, 1.17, 1.4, 1.25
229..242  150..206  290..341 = -3.9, 1.16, 1.34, 1.24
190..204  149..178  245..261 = 1.0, 1.17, 1.57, 1.32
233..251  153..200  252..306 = -2.4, 1.12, 1.55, 1.4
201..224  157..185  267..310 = -3.0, 1.1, 1.52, 1.25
